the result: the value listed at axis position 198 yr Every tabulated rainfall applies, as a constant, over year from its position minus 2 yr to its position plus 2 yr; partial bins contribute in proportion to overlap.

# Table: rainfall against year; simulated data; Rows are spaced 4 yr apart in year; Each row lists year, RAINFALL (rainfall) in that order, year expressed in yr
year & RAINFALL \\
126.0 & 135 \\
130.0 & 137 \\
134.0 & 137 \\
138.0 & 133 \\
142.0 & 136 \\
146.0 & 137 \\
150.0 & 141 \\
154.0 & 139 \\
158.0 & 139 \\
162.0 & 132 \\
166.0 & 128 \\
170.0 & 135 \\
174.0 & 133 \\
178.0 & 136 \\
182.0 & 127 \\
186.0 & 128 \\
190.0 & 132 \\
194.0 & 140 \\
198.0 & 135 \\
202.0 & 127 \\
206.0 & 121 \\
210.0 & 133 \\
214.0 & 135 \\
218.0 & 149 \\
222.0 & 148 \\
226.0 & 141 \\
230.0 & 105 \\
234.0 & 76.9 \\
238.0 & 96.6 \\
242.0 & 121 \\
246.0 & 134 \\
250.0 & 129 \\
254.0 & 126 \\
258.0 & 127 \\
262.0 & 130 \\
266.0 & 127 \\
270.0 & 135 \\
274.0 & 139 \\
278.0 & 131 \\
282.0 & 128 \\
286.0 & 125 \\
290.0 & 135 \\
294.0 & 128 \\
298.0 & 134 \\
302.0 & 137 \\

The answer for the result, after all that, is 135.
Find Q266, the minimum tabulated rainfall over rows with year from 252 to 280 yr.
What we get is 126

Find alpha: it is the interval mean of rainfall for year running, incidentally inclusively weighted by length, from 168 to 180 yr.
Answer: 135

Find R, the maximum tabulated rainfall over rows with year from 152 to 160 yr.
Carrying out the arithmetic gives 139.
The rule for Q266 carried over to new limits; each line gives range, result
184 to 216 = 121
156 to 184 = 127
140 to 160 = 136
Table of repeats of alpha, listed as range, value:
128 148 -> 136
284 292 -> 130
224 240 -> 105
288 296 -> 132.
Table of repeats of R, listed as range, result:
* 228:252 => 134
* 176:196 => 140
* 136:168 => 141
